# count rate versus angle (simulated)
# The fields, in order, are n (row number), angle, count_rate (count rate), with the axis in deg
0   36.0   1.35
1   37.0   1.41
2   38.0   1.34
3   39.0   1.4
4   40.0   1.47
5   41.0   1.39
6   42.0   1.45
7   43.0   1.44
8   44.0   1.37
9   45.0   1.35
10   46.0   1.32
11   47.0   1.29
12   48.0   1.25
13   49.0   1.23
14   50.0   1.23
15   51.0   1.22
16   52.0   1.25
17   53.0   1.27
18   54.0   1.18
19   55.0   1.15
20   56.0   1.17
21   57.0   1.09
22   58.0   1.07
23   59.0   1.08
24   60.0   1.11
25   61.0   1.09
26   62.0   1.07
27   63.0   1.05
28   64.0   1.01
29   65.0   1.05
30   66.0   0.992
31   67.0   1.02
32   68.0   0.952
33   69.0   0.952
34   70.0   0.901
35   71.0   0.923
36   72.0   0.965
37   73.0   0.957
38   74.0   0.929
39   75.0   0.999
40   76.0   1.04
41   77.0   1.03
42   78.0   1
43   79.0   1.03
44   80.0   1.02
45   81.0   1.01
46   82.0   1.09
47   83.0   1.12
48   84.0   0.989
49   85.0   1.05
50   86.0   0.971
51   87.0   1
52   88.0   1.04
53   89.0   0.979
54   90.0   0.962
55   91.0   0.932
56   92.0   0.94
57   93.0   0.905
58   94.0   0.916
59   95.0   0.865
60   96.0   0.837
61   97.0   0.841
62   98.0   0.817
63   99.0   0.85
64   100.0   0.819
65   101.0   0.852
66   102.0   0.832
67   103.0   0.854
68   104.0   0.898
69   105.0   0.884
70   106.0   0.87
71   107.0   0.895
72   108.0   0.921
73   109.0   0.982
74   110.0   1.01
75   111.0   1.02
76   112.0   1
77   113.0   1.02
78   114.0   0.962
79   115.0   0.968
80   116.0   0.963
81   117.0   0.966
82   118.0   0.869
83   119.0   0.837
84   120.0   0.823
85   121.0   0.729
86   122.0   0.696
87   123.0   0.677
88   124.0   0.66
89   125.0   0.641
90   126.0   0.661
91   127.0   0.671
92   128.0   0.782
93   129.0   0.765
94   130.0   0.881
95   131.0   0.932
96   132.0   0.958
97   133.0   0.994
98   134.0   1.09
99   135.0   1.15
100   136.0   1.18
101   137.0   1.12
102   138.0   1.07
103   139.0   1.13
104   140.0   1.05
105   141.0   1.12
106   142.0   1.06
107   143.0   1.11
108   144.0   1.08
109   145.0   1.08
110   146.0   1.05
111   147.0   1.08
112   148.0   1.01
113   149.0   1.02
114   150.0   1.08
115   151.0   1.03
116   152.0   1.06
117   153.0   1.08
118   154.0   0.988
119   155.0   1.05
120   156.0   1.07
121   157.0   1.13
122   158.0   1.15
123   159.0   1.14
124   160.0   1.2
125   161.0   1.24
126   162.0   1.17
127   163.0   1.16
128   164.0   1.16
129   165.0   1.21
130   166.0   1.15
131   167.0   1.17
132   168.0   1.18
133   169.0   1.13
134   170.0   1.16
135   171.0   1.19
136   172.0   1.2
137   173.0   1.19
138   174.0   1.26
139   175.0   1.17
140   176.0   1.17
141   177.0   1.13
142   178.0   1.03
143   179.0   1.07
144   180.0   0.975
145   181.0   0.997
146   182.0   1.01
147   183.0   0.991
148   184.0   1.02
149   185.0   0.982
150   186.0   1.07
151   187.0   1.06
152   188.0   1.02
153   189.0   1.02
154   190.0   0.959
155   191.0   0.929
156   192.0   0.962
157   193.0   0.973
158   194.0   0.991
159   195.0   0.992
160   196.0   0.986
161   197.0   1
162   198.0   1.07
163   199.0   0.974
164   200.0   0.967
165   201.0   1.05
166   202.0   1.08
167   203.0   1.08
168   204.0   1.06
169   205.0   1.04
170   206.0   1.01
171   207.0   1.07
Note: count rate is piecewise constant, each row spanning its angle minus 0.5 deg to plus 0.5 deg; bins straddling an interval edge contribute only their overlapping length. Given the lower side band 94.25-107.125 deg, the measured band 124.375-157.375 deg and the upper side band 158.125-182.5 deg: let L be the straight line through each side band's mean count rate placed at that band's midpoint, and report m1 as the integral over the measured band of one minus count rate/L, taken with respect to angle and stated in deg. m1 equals 0.7 deg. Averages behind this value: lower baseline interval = 0.855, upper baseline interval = 1.14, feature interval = 1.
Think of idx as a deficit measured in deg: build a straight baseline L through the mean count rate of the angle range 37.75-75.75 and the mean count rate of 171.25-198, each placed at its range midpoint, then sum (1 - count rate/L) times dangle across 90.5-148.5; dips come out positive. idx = 9.3 deg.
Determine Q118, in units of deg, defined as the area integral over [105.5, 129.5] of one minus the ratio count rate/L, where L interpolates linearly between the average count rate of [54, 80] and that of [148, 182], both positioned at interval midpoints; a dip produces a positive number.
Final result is 5.04 deg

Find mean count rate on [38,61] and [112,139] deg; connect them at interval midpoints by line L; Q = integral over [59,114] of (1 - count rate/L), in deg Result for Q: 5.8 deg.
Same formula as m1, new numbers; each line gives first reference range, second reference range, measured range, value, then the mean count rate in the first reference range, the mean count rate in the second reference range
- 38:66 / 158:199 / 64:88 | 3.9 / 1.22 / 1.09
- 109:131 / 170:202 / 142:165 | -3.7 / 0.844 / 1.05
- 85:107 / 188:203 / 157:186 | -4.5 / 0.902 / 1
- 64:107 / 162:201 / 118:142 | 2.6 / 0.95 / 1.07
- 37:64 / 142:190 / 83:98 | 3.1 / 1.24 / 1.1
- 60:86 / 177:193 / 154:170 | -2.2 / 1.01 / 1.01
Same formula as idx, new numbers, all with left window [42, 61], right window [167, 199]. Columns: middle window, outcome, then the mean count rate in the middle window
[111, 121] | 1.9 deg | 0.928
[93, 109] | 4.1 deg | 0.868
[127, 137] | 1.4 deg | 0.963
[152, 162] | -0.2 deg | 1.12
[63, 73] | 1.9 deg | 0.977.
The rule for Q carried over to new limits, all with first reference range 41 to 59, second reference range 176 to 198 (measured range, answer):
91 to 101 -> 2.6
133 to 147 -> 0.0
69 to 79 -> 2.0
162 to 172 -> -1.2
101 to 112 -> 2.3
